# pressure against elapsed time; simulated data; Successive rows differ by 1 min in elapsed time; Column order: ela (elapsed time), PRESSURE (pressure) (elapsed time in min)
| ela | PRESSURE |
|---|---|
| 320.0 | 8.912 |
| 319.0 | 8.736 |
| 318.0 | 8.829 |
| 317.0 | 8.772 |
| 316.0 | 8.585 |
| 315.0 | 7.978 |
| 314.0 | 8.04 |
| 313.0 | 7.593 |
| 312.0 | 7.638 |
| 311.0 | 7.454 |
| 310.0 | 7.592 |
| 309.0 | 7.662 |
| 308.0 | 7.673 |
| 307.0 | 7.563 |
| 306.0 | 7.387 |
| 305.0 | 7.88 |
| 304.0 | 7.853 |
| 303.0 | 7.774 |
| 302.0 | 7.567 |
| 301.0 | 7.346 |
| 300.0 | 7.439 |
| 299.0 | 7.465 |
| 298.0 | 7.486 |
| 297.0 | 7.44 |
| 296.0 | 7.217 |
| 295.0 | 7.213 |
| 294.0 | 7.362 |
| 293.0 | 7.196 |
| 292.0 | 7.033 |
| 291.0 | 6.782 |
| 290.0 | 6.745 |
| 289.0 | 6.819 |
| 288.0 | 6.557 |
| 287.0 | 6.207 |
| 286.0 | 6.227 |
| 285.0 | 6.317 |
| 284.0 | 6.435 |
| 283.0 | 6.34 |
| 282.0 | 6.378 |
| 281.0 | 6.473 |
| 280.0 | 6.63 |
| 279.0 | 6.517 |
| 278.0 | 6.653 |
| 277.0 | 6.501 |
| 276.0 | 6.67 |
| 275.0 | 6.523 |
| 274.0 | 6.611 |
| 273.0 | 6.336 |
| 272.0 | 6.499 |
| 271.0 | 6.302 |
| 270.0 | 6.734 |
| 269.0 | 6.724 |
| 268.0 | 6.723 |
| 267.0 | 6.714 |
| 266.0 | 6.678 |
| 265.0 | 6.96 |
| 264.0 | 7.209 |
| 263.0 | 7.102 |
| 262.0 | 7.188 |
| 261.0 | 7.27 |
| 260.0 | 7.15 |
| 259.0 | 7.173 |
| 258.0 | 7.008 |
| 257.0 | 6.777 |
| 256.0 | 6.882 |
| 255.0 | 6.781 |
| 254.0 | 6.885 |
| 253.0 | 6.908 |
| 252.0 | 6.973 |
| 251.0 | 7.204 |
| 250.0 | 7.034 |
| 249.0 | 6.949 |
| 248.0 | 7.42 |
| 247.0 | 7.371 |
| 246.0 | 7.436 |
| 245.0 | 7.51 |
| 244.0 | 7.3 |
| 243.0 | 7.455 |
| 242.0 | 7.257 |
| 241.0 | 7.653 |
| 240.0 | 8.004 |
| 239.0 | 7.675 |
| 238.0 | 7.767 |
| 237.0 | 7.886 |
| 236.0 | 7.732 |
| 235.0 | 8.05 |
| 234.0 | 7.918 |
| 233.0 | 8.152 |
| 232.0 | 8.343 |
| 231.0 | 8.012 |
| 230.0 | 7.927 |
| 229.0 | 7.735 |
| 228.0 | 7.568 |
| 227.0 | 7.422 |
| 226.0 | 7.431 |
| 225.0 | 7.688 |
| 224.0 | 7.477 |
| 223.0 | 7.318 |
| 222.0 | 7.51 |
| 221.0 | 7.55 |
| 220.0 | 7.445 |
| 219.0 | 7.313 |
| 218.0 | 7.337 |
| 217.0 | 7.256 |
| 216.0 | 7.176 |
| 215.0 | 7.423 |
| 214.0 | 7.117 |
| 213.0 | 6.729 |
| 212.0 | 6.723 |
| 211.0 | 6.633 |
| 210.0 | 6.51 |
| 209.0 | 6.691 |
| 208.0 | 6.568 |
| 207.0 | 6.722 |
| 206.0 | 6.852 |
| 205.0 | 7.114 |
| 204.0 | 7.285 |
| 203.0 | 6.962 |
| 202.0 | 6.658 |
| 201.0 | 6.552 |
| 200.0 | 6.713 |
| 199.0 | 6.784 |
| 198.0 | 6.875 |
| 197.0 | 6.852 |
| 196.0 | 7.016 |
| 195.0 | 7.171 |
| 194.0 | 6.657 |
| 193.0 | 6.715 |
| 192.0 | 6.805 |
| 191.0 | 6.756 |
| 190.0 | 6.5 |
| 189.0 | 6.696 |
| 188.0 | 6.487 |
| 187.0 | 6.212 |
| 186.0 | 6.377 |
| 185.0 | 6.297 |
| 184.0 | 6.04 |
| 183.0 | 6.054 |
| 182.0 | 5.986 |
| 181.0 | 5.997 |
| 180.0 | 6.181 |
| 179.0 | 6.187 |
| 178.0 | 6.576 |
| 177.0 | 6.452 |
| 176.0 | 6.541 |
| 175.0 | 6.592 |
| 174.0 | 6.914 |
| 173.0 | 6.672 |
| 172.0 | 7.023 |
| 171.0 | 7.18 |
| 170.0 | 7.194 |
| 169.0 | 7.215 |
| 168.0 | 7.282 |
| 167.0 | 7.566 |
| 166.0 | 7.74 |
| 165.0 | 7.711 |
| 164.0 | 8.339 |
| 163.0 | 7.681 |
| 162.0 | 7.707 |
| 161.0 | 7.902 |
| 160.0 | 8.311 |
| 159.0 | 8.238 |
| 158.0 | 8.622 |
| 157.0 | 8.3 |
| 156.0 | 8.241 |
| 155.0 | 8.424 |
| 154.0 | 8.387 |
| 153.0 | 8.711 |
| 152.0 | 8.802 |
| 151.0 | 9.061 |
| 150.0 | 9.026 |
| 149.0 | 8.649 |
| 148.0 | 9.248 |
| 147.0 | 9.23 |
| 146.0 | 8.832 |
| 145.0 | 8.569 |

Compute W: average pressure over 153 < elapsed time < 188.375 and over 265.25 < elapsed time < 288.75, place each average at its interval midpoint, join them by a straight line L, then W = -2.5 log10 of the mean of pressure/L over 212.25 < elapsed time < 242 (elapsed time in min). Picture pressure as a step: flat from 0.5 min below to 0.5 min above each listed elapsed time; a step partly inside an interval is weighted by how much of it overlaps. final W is -0.12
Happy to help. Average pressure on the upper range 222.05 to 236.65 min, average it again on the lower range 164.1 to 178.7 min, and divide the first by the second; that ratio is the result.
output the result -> 1.10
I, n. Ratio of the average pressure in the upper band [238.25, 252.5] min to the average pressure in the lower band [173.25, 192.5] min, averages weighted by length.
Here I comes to 1.15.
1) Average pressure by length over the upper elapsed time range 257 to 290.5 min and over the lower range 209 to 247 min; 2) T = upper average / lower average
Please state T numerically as 0.89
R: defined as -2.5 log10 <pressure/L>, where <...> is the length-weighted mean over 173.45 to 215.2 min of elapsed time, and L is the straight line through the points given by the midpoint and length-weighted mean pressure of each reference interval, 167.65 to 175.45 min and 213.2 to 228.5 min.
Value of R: 0.09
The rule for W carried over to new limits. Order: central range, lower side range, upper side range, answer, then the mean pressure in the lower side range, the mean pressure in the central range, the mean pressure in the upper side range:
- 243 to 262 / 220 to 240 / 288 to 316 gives 0.08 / 7.74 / 7.12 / 7.46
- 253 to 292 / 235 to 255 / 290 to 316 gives 0.11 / 7.39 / 6.7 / 7.51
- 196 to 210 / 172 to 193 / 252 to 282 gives -0.05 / 6.44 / 6.81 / 6.78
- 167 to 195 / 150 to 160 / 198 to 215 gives 0.16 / 8.55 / 6.61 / 6.81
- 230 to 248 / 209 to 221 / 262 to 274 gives -0.12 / 7.07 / 7.73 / 6.74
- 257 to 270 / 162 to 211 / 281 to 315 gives 0.02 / 6.8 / 6.97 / 7.2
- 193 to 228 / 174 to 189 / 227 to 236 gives 0.03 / 6.32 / 7.05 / 7.92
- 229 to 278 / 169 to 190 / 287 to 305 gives -0.04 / 6.5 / 7.19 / 7.24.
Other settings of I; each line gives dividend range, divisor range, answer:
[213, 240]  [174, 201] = 1.17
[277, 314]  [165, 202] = 1.06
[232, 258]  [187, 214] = 1.10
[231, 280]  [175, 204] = 1.09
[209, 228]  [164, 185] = 1.06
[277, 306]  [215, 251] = 0.92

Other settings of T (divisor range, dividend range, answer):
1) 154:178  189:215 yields 0.90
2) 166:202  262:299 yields 1.01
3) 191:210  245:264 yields 1.04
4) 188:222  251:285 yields 0.98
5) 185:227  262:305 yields 0.99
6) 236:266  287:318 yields 1.04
